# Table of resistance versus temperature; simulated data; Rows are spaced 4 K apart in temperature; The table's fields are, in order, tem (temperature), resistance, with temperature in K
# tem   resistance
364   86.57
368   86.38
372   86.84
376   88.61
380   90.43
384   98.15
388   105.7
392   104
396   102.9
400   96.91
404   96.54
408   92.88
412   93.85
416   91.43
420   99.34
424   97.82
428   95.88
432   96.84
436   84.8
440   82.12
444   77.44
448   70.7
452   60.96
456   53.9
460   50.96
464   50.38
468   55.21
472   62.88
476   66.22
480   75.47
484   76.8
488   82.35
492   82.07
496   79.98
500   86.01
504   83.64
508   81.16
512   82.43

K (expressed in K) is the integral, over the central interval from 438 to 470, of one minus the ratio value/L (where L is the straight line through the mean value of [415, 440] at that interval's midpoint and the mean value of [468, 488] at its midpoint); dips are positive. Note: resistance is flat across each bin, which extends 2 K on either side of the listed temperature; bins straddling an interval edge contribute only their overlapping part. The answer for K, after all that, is 7.4 K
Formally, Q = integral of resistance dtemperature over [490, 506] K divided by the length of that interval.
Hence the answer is 82.9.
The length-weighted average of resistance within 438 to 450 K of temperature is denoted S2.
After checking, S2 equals 76.8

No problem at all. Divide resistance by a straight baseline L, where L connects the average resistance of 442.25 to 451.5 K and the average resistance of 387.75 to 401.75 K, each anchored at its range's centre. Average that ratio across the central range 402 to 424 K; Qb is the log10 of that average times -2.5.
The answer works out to -0.04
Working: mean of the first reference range 102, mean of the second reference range 71.9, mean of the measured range 95.1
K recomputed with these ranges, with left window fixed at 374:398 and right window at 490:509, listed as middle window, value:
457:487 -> 8.1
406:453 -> 2.5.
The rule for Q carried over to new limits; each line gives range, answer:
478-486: 76.1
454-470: 52.6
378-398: 100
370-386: 91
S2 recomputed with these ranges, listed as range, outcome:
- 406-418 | 92.7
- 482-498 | 80.3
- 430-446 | 85.3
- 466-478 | 61.4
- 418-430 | 97.7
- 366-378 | 87.3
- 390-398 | 103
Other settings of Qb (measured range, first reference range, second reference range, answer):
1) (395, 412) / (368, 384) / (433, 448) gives -0.13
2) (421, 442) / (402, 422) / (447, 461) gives -0.17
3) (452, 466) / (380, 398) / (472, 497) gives 0.48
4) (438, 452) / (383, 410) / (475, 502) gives 0.19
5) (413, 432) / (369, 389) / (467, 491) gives -0.15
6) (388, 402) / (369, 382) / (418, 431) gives -0.11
